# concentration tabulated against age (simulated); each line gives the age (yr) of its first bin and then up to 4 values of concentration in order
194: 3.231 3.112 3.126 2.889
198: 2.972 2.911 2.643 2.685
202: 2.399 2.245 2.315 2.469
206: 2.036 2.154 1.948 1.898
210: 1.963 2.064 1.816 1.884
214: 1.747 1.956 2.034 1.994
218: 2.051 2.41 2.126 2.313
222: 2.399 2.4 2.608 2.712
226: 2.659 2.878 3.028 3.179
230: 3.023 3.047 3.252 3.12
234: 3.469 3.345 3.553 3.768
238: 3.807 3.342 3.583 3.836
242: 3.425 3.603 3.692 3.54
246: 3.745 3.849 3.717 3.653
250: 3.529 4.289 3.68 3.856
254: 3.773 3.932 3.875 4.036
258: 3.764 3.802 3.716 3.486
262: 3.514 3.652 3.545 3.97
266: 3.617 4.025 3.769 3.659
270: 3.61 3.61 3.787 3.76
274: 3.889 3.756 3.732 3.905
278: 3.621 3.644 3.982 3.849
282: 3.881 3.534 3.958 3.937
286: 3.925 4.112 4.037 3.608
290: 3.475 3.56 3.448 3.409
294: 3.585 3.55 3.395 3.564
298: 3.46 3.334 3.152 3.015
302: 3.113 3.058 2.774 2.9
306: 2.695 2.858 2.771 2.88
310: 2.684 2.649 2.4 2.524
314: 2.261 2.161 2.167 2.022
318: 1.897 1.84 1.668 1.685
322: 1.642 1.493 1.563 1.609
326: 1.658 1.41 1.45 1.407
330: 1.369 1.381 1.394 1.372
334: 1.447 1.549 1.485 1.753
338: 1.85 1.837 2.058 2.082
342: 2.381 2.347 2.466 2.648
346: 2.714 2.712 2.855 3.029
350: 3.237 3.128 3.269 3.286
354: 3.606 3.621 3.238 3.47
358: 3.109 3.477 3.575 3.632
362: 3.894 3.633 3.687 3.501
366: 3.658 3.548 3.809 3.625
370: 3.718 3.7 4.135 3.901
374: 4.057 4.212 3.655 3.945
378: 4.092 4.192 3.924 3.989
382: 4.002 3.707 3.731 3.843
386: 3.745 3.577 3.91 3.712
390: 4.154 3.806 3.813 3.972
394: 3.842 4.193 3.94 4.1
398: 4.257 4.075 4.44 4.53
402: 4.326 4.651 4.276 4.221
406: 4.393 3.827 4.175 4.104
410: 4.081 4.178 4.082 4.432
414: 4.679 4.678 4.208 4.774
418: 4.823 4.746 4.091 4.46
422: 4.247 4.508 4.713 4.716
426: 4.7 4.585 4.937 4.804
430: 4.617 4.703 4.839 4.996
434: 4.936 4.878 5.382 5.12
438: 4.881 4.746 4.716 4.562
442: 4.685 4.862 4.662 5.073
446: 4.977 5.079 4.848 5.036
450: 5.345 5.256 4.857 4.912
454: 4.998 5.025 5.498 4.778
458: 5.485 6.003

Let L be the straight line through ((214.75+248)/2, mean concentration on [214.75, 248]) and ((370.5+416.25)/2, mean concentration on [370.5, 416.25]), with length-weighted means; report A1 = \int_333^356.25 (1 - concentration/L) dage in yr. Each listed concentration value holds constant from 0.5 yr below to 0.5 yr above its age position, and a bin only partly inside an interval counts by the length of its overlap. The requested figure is 7.8 yr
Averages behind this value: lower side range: 3.04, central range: 2.52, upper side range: 4.07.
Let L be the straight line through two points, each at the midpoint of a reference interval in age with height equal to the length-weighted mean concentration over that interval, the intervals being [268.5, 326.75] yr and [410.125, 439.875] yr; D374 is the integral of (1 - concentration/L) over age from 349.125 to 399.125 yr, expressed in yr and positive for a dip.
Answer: 3.4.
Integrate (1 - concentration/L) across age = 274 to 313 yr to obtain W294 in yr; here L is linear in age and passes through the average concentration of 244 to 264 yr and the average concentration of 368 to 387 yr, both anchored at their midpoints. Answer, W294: 4.1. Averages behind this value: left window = 3.75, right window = 3.89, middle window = 3.4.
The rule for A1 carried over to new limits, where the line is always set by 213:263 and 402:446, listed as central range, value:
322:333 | 6.8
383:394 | 1.3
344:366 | 4.3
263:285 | -1.8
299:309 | 2.1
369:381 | 0.8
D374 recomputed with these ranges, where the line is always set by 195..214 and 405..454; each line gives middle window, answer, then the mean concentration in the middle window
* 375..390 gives 1.1 yr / 3.88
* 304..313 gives 1.9 yr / 2.72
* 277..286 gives -1.9 yr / 3.81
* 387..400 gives 1.0 yr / 3.98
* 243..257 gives -4.7 yr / 3.78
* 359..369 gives 0.9 yr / 3.65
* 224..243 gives -4.3 yr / 3.27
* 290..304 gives -0.1 yr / 3.34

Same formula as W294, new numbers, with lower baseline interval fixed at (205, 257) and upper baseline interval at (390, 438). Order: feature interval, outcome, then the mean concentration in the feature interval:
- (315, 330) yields 8.2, 1.69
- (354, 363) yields 1.1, 3.52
